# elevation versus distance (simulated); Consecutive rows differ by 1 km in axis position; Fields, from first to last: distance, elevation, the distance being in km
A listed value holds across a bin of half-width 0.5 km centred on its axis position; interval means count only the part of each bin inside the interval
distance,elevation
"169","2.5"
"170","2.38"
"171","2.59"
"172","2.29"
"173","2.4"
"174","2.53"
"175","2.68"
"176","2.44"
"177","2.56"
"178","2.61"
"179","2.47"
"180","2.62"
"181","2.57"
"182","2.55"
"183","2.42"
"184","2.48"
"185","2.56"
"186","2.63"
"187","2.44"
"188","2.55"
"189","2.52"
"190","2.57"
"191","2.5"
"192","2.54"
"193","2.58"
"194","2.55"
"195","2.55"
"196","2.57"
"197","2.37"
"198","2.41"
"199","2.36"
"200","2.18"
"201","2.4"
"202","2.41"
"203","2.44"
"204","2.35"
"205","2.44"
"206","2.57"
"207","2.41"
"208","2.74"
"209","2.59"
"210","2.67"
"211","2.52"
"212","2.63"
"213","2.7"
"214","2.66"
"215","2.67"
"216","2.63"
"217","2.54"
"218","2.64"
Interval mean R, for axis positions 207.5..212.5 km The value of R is 2.63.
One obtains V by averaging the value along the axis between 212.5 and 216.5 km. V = 2.67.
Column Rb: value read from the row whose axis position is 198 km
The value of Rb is 2.41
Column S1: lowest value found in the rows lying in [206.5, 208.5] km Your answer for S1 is 2.41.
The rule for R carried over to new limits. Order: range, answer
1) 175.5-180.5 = 2.54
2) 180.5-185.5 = 2.52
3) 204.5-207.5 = 2.47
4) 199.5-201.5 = 2.29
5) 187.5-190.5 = 2.55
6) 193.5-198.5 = 2.49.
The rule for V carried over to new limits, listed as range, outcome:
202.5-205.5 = 2.41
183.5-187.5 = 2.53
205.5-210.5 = 2.6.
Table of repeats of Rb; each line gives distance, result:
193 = 2.58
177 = 2.56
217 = 2.54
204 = 2.35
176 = 2.44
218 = 2.64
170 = 2.38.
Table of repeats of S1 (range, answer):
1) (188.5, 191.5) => 2.5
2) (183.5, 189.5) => 2.44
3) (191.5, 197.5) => 2.37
